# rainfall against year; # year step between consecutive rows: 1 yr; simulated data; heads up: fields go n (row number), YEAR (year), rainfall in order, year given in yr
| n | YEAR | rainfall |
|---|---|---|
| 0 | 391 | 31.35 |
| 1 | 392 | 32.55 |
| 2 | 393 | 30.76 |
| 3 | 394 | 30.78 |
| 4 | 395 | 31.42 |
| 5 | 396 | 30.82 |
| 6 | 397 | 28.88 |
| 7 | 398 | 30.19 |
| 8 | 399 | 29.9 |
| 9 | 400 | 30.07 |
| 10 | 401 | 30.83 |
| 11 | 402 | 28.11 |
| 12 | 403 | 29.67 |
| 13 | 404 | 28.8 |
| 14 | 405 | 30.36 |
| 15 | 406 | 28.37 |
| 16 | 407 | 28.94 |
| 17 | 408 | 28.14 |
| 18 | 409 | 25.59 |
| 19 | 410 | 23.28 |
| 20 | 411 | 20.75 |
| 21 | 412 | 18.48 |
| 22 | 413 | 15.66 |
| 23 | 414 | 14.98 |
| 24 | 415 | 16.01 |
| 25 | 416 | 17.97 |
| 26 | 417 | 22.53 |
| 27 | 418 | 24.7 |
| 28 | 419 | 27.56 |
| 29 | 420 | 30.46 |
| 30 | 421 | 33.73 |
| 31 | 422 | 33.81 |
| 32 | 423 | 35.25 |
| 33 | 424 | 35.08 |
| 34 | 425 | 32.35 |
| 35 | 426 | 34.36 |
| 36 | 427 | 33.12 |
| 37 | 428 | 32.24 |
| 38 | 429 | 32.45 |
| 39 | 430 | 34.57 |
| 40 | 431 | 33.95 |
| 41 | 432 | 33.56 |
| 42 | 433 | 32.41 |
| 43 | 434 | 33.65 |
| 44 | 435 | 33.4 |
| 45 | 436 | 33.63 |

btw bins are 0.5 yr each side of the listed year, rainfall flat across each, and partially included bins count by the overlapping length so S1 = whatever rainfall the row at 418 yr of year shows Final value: 24.7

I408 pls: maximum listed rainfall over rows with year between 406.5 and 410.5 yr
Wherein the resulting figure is 28.94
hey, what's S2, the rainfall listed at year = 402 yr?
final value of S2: 28.11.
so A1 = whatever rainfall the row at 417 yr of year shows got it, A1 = 22.53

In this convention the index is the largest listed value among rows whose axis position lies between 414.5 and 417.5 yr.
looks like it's 22.53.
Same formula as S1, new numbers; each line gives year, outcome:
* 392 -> 32.55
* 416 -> 17.97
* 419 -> 27.56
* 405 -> 30.36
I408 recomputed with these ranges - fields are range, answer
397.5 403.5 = 30.83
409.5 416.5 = 23.28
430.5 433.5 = 33.95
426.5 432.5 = 34.57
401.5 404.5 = 29.67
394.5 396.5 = 31.42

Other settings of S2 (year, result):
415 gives 16.01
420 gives 30.46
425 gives 32.35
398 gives 30.19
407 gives 28.94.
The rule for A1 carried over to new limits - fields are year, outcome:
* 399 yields 29.9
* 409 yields 25.59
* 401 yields 30.83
